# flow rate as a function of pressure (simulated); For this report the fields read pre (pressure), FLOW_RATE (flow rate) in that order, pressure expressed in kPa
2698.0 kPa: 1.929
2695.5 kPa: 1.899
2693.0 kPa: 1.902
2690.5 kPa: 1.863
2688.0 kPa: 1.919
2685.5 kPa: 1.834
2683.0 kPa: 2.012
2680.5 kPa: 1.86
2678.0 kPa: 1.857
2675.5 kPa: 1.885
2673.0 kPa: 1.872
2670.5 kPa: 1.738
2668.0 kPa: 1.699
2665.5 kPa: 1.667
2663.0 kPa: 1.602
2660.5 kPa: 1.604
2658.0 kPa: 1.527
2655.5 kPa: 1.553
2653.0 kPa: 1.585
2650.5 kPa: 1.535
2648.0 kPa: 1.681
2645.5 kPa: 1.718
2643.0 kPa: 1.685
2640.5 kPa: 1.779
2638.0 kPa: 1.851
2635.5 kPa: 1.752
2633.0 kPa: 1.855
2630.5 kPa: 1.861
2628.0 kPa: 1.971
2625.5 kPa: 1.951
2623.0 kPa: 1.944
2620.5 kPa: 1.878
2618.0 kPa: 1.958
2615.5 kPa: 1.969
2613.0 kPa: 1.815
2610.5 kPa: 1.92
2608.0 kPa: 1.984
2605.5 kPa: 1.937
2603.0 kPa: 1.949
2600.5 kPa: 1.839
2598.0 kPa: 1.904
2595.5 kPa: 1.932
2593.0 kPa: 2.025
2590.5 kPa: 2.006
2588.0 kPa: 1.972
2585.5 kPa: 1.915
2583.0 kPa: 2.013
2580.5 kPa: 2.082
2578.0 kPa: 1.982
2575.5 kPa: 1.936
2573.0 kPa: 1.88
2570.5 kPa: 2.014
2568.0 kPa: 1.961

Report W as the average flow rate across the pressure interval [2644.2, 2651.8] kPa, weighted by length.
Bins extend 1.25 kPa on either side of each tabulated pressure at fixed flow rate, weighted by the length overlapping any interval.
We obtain 1.64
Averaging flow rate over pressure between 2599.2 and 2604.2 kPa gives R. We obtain 1.89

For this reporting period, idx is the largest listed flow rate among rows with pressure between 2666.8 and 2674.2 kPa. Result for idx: 1.872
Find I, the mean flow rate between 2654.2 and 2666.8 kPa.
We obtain 1.59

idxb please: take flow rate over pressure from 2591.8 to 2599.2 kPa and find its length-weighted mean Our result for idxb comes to 1.95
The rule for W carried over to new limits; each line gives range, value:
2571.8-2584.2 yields 1.98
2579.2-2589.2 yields 2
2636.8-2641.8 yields 1.81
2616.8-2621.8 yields 1.92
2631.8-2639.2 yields 1.82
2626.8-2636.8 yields 1.86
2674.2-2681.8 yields 1.87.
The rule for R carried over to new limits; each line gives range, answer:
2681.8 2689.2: 1.92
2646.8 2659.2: 1.58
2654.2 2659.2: 1.54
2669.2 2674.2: 1.8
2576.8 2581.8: 2.03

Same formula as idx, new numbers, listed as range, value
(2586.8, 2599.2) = 2.025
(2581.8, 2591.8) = 2.013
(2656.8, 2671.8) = 1.738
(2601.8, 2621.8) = 1.984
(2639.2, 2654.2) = 1.779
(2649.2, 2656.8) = 1.585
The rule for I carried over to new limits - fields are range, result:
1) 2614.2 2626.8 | 1.94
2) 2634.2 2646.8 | 1.76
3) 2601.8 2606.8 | 1.94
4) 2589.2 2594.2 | 2.01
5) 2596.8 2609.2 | 1.92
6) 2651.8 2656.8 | 1.57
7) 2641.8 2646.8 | 1.7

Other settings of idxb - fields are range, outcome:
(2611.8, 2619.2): 1.91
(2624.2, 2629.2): 1.96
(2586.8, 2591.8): 1.99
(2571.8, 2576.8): 1.91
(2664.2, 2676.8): 1.77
